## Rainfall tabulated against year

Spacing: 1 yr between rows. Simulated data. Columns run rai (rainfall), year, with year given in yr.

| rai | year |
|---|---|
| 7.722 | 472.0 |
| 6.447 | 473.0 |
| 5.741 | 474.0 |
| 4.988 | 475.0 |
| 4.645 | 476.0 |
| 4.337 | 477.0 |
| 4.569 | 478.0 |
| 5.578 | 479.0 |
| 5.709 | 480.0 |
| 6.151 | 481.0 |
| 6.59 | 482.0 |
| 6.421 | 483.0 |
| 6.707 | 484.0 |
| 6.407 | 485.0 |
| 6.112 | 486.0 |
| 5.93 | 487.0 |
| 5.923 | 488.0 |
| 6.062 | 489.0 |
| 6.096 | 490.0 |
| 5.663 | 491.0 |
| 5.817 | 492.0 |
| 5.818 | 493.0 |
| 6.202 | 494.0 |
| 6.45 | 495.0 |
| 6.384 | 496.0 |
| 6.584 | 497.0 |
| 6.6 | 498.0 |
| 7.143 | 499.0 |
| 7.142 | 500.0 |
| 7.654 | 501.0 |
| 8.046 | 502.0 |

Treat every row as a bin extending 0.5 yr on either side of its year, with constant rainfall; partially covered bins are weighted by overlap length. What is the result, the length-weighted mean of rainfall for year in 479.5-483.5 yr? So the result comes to 6.22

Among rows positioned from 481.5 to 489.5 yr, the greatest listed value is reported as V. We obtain 6.707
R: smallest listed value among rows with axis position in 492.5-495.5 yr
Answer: 5.818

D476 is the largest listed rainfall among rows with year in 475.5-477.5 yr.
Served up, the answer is 4.645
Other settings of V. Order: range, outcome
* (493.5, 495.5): 6.45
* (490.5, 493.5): 5.818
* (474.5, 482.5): 6.59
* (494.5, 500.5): 7.143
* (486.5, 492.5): 6.096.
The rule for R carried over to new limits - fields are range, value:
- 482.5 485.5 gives 6.407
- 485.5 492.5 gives 5.663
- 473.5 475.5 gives 4.988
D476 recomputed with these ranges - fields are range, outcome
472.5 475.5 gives 6.447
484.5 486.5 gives 6.407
